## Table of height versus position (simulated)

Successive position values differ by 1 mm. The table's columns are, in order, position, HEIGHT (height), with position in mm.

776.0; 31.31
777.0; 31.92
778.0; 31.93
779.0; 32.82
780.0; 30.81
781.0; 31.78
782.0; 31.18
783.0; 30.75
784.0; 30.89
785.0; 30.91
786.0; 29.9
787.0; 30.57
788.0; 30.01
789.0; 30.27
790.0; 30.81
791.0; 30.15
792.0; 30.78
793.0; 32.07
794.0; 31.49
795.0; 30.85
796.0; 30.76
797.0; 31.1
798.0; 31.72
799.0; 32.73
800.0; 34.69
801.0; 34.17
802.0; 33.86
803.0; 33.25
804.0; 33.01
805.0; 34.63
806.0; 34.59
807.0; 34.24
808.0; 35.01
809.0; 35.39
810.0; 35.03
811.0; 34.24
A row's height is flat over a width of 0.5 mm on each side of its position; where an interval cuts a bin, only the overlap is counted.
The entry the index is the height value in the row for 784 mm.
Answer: 30.89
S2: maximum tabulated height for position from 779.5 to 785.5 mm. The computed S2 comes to 31.78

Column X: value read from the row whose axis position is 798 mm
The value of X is 31.72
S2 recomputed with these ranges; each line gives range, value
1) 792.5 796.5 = 32.07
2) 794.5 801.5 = 34.69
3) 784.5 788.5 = 30.91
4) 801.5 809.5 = 35.39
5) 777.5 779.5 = 32.82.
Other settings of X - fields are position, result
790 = 30.81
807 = 34.24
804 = 33.01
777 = 31.92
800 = 34.69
